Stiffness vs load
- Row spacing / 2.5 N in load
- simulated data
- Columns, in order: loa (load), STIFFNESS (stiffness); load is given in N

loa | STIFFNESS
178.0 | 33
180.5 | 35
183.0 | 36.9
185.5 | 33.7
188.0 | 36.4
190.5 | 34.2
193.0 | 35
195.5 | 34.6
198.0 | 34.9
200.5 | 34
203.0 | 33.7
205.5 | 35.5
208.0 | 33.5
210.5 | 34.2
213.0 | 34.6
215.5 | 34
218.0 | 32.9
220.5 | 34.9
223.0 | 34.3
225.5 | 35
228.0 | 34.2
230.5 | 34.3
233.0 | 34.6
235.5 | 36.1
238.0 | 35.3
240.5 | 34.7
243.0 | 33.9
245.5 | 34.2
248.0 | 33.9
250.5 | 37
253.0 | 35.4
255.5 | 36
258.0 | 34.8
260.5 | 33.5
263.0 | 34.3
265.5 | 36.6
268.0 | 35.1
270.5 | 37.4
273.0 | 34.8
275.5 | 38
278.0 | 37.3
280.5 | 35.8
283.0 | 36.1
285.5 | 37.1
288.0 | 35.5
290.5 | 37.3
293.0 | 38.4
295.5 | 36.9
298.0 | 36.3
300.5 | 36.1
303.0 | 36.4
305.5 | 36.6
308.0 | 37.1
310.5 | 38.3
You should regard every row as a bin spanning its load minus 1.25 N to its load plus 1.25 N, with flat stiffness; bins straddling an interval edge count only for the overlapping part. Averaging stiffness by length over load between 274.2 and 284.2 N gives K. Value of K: 36.8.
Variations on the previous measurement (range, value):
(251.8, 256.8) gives 35.7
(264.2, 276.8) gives 36.4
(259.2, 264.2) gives 33.9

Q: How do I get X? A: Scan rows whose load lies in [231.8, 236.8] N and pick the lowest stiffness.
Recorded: 34.6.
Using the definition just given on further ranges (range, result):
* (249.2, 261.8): 33.5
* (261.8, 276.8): 34.3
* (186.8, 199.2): 34.2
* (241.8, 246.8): 33.9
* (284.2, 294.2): 35.5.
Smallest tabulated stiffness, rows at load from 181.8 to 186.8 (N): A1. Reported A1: 33.7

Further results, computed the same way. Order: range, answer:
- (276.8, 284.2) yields 35.8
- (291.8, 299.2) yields 36.3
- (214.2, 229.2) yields 32.9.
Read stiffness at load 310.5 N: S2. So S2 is 38.3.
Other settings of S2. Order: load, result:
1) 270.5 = 37.4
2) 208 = 33.5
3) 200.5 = 34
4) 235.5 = 36.1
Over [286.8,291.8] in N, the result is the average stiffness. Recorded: 36.4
